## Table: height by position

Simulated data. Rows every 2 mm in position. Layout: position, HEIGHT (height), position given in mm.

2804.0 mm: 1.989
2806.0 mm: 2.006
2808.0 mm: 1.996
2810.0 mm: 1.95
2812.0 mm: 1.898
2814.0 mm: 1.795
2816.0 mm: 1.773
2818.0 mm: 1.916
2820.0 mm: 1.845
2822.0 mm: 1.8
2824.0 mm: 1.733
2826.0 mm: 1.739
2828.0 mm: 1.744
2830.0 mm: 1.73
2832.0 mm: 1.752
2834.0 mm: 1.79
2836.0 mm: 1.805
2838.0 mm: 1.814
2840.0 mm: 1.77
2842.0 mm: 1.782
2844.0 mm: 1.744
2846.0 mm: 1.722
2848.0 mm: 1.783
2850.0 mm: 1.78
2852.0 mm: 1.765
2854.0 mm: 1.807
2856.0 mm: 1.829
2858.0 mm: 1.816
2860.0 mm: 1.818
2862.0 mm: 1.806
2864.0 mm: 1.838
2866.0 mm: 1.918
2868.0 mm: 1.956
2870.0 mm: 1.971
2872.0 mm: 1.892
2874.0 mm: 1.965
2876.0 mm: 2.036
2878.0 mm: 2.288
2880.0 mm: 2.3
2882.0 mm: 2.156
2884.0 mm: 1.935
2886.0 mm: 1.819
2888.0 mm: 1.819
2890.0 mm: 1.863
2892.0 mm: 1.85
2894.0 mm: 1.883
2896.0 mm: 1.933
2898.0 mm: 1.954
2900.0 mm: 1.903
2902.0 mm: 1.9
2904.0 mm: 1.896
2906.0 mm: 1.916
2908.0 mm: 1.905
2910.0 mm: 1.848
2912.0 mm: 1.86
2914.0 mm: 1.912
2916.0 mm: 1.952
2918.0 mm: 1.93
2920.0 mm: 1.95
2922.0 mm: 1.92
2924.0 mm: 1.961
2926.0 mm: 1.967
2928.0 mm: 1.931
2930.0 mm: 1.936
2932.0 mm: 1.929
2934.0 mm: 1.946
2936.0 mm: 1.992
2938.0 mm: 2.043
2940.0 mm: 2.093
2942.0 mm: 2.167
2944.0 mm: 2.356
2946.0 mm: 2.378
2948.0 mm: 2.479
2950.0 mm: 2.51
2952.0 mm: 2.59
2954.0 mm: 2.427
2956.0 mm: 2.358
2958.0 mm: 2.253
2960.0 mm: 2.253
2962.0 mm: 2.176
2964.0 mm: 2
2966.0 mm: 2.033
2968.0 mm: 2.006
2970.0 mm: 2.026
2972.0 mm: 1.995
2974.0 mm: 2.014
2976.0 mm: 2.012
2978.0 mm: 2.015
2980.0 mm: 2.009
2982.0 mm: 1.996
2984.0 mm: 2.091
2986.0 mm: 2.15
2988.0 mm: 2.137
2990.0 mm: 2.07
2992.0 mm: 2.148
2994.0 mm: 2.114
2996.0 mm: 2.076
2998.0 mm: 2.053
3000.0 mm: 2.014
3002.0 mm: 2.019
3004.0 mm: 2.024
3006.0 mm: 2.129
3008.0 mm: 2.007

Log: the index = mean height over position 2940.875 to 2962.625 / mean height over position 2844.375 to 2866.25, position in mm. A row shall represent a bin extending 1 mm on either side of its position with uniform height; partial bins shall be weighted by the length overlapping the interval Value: 1.3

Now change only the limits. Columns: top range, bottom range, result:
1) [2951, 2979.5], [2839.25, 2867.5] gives 1.19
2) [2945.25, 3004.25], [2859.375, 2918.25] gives 1.11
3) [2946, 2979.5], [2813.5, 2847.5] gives 1.24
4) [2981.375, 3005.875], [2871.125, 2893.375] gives 1.04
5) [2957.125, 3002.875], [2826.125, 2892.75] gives 1.11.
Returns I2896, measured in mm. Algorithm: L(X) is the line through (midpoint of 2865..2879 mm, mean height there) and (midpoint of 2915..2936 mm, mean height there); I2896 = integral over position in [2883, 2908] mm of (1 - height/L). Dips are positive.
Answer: 1.1 mm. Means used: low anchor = 2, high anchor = 1.94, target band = 1.89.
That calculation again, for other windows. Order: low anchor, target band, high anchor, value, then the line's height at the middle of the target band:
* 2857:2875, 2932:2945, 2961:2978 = -0.64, 1.99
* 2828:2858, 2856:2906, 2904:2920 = -2.38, 1.85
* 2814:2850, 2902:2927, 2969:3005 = 0.10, 1.93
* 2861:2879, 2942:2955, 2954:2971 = -1.88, 2.13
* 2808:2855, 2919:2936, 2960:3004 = 0.16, 1.96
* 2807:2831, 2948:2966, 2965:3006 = -2.69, 2.01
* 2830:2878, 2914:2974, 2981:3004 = -3.69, 1.99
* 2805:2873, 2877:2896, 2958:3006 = -0.82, 1.91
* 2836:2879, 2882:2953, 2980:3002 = -1.75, 1.96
